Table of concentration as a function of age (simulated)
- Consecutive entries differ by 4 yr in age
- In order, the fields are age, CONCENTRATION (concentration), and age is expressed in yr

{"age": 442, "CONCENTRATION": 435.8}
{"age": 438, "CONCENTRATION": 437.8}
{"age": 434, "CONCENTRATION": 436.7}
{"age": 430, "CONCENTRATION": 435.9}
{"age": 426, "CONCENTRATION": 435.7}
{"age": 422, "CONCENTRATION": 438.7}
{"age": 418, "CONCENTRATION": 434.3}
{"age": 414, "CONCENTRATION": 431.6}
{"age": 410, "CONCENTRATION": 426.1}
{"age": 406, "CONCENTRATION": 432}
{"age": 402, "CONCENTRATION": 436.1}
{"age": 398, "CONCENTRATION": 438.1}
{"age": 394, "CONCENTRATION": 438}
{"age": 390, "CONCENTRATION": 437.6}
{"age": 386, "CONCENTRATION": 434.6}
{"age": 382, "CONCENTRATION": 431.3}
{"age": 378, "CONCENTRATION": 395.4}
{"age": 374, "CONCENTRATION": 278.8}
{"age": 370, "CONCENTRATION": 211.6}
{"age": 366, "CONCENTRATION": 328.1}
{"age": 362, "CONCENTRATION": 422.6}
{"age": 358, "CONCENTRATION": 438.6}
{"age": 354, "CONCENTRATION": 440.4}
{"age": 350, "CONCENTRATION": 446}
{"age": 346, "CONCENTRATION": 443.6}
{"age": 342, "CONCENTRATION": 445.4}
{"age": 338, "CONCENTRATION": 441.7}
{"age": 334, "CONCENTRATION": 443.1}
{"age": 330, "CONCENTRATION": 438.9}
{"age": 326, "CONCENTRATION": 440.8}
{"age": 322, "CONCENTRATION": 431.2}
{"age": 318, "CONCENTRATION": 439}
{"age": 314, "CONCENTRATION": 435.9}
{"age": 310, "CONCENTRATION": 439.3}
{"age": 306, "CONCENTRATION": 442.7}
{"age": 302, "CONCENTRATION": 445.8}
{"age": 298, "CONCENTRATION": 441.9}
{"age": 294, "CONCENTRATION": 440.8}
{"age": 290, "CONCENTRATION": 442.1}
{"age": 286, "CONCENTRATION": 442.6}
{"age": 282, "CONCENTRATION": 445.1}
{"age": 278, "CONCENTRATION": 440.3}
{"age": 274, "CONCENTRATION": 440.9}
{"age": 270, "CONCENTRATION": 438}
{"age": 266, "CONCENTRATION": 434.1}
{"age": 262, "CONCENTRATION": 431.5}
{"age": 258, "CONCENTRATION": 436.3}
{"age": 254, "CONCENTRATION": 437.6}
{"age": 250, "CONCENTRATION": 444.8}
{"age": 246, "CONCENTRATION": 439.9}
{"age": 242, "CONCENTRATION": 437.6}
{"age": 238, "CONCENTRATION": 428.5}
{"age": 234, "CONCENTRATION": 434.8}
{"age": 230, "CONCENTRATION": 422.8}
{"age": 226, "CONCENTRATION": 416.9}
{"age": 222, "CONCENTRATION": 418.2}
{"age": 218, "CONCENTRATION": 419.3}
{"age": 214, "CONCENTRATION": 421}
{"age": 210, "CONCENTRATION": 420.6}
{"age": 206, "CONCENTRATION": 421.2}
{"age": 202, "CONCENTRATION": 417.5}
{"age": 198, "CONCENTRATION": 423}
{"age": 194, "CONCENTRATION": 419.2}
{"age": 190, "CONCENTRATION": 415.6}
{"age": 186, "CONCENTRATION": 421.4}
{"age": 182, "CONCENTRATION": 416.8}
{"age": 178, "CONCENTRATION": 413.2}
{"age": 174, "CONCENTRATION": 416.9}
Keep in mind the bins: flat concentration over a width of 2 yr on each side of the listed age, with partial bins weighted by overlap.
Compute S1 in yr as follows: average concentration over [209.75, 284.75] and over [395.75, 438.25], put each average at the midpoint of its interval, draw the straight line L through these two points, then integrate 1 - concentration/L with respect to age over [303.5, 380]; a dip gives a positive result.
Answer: 4.0 yr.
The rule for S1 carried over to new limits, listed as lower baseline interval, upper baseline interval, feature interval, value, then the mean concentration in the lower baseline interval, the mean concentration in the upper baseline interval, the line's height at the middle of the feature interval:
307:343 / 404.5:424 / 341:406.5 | 4.7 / 439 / 433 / 436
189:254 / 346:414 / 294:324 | -1.9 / 426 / 404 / 414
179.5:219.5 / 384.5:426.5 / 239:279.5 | -1.3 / 419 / 435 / 424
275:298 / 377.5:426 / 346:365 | 0.2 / 442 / 432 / 436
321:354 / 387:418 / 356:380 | 5.1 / 442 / 434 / 438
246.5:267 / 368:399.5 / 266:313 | -2.0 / 437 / 382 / 423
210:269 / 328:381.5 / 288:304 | -1.1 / 430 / 399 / 415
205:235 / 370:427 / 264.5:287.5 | -1.2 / 421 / 413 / 419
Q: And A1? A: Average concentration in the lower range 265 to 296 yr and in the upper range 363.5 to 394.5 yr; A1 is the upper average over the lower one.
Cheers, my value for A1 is 0.8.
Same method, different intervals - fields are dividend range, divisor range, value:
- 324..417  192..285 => 0.96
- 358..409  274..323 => 0.89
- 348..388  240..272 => 0.87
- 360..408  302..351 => 0.89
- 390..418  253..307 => 0.99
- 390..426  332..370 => 1.04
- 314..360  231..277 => 1.01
